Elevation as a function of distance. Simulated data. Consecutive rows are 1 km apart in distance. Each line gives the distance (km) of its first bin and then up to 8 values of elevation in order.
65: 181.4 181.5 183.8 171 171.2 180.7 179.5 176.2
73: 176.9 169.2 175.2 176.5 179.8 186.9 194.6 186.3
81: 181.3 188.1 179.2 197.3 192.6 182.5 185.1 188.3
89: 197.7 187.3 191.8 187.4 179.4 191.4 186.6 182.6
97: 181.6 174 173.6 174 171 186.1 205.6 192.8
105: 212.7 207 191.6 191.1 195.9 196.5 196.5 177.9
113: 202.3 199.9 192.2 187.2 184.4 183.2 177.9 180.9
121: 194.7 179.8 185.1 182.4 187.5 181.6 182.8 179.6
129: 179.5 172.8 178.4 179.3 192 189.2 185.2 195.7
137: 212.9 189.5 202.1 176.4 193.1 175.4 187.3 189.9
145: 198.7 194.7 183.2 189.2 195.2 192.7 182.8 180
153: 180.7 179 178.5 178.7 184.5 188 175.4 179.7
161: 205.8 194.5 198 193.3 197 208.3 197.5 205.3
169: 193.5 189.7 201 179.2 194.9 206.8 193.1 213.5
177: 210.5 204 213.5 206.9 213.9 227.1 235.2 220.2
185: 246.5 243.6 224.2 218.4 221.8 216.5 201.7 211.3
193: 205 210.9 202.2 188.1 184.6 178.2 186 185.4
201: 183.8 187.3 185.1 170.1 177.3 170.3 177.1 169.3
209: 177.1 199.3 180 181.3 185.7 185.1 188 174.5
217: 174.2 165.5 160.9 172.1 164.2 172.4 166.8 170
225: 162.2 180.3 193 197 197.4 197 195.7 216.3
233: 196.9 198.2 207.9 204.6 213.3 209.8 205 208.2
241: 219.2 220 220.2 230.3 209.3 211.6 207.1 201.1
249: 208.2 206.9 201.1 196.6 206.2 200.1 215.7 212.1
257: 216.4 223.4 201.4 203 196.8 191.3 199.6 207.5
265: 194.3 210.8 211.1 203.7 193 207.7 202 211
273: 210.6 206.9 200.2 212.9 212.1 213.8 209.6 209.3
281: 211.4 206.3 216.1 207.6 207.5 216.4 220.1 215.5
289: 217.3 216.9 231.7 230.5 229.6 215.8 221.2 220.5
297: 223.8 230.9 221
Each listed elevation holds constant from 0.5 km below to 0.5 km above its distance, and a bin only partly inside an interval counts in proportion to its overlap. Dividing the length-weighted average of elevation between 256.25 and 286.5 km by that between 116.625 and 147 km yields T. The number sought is 1.1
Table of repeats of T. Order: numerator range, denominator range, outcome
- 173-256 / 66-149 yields 1.06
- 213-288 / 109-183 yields 1.05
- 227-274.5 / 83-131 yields 1.10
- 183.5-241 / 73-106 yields 1.04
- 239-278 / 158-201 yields 1.02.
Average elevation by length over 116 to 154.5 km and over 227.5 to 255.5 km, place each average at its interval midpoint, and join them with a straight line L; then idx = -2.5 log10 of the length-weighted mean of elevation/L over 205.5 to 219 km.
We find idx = 0.13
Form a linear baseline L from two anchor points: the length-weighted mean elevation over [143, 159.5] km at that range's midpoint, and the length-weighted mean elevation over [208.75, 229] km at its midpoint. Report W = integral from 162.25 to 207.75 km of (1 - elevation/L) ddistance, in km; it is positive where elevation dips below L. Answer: -4.9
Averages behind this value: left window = 186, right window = 178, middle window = 202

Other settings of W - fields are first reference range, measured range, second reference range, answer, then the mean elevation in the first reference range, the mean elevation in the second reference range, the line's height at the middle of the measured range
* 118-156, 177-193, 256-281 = -2.16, 186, 206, 193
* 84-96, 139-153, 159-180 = 0.55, 188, 199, 196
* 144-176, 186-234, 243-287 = 2.63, 191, 208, 199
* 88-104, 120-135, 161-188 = 0.86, 185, 208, 194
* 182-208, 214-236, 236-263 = 2.30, 201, 209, 205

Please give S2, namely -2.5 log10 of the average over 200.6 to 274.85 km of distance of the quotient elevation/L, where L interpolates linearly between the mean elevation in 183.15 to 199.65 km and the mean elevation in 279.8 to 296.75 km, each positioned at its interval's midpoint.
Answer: 0.096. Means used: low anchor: 210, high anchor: 218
